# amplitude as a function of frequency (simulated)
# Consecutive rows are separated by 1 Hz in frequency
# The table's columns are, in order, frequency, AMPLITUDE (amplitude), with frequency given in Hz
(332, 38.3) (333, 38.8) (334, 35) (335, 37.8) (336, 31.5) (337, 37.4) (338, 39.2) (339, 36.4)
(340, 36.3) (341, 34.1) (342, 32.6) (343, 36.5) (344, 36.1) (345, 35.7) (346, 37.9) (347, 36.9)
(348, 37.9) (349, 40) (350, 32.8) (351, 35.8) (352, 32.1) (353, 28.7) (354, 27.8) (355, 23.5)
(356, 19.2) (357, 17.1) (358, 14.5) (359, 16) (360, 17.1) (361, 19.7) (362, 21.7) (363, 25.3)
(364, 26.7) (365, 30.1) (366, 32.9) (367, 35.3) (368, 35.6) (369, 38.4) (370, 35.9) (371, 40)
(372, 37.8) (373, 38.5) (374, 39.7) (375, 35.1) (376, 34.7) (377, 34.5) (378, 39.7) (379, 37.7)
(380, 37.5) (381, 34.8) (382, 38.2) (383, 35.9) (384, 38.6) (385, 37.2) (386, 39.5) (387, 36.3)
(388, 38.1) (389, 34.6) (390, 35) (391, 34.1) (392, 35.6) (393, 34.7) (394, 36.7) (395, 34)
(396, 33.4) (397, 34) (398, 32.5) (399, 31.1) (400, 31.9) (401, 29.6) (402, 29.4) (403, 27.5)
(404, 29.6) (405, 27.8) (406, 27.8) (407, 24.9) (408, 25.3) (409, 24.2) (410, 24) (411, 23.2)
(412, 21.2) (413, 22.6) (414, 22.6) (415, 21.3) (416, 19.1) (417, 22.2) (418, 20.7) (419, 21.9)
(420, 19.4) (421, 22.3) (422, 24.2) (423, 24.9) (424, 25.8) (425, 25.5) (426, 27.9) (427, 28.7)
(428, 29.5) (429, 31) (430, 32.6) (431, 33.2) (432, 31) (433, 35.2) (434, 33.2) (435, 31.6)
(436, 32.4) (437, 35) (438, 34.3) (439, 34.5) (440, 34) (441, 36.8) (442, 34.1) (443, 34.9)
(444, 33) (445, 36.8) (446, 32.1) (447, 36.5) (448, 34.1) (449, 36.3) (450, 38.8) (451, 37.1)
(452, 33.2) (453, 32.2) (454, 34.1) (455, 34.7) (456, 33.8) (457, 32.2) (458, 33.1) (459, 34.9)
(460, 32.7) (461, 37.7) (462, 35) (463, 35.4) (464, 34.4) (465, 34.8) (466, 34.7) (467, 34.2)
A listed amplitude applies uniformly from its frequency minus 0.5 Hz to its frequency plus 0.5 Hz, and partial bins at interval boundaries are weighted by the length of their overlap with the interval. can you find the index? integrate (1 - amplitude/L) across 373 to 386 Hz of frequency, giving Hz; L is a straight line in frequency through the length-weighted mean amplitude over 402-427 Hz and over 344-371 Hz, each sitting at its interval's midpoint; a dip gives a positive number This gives -4.6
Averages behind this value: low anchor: 29.4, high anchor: 24.2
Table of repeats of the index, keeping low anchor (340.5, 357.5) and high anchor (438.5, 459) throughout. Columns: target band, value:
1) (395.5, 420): 5.49 Hz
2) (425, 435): 0.90 Hz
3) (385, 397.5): -0.92 Hz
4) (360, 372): 0.64 Hz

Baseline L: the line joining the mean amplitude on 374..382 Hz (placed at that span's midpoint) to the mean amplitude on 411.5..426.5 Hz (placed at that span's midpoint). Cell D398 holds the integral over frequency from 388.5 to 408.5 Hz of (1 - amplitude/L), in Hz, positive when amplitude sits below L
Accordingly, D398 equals -1.1 Hz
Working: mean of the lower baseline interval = 36.6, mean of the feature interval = 31.5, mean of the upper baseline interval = 22.8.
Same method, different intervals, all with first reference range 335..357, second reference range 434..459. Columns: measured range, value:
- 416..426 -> 3.3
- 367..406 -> -1.4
